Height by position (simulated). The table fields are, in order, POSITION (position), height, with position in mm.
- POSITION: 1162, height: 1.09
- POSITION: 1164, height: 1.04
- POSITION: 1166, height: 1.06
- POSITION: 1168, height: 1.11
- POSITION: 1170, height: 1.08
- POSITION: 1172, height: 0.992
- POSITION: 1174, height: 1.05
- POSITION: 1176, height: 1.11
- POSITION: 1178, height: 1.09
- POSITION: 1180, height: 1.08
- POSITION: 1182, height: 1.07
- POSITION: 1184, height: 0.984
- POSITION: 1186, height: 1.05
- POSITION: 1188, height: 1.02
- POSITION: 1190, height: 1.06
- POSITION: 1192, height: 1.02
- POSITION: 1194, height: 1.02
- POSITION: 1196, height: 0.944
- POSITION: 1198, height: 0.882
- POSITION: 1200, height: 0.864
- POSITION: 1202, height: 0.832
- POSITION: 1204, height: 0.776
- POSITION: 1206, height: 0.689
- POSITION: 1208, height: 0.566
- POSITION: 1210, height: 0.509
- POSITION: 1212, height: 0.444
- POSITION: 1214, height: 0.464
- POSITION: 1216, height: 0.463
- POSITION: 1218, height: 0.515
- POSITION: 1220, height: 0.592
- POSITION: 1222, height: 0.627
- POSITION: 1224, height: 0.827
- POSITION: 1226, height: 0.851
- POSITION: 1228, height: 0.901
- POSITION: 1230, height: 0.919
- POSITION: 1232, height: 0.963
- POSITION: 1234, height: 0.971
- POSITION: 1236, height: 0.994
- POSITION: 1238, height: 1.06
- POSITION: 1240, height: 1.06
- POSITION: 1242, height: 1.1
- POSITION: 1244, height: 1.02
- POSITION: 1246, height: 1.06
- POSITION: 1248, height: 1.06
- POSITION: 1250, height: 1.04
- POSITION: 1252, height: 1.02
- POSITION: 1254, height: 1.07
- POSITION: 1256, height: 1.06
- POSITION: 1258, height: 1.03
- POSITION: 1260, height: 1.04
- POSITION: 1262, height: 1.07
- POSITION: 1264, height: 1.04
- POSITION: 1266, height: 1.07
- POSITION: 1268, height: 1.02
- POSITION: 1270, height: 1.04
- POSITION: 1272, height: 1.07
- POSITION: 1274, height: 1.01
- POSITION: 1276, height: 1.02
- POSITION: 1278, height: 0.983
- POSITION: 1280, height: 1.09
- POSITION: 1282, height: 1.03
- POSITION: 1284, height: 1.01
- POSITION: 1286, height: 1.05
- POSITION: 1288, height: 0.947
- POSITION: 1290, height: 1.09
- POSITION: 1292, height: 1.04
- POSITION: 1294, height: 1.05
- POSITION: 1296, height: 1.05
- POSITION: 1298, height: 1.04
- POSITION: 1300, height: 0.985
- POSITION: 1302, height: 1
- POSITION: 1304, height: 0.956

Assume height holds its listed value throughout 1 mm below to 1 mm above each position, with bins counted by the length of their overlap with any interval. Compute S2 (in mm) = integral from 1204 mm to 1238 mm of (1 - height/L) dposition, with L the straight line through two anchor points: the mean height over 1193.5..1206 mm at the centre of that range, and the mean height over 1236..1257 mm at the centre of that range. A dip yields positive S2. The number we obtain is 8.5 mm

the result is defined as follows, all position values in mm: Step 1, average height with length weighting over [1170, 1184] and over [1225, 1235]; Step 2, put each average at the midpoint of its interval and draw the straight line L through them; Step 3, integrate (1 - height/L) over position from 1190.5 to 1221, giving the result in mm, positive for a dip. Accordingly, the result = 8.6 mm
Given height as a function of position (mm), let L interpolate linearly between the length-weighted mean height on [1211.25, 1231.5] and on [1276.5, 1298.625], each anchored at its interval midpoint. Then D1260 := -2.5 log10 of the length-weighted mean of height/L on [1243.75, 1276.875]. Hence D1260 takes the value -0.18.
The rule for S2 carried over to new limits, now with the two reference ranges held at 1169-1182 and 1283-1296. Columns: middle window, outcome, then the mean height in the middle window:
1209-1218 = 4.95 mm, 0.475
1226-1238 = 1.14 mm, 0.951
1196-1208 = 2.94 mm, 0.8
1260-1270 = -0.08 mm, 1.05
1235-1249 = -0.05 mm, 1.05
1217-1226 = 3.33 mm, 0.664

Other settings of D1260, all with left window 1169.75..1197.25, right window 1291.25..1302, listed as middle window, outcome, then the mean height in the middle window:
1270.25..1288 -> 0.00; 1.03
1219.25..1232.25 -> 0.27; 0.807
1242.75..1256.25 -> -0.01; 1.05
